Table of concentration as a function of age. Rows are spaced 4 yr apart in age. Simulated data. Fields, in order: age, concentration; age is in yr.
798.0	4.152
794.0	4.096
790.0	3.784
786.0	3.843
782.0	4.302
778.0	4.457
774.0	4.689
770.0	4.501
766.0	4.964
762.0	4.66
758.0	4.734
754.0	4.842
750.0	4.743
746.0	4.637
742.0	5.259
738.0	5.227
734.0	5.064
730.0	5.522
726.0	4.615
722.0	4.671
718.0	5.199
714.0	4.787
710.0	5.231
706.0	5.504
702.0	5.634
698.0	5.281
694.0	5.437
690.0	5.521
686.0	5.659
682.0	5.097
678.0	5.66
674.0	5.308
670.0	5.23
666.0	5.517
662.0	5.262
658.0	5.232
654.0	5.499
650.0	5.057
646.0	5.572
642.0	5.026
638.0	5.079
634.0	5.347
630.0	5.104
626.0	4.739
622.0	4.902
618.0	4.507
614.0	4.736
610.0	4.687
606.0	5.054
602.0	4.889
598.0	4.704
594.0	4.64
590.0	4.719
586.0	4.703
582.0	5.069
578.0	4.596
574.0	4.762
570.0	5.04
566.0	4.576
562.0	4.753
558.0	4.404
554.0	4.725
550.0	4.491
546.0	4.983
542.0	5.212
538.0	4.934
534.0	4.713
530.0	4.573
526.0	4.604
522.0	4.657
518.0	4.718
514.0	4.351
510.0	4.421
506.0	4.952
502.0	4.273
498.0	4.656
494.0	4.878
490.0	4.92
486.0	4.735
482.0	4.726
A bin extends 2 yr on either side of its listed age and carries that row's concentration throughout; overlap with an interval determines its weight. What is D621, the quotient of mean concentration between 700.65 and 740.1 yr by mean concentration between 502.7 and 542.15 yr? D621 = 1.10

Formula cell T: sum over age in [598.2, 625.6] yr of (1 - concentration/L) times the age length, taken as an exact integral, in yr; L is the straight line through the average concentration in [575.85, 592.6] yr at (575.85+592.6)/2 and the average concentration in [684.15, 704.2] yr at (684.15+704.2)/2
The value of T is 0.9 yr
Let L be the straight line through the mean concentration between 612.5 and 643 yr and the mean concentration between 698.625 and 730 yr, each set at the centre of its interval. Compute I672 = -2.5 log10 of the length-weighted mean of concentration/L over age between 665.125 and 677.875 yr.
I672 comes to -0.07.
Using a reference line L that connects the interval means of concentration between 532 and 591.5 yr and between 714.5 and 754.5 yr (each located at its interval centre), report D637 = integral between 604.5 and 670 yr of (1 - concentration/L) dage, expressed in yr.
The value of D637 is -3.0 yr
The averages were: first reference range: 4.78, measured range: 5.09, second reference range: 4.98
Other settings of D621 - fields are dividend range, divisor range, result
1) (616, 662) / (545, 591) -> 1.08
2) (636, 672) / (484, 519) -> 1.13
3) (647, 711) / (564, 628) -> 1.13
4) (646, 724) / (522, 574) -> 1.12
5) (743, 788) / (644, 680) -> 0.86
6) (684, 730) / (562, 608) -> 1.09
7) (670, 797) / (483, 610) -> 1.04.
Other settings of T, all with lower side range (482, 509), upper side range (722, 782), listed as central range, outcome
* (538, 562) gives -0.2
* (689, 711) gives -2.9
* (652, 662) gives -1.2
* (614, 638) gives -0.7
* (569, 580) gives -0.1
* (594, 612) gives -0.2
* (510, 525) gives 0.6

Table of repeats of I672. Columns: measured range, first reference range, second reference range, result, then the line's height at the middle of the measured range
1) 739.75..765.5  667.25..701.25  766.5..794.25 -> -0.05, 4.61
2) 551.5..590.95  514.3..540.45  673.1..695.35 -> 0.04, 4.9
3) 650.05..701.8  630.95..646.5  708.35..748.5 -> -0.05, 5.13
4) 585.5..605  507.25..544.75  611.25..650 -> 0.03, 4.9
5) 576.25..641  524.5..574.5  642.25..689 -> 0.05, 5.06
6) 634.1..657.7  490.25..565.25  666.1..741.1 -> -0.04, 5.08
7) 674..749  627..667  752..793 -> -0.08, 4.85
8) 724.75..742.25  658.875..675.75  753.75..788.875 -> -0.07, 4.81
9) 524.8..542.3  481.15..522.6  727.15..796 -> -0.03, 4.66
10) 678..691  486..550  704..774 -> -0.12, 4.89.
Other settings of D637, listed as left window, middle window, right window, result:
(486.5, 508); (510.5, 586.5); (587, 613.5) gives 0.51 yr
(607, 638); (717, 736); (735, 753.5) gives -0.21 yr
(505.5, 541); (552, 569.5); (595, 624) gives 0.23 yr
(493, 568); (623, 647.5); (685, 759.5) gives -1.00 yr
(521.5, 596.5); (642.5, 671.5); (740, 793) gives -4.14 yr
